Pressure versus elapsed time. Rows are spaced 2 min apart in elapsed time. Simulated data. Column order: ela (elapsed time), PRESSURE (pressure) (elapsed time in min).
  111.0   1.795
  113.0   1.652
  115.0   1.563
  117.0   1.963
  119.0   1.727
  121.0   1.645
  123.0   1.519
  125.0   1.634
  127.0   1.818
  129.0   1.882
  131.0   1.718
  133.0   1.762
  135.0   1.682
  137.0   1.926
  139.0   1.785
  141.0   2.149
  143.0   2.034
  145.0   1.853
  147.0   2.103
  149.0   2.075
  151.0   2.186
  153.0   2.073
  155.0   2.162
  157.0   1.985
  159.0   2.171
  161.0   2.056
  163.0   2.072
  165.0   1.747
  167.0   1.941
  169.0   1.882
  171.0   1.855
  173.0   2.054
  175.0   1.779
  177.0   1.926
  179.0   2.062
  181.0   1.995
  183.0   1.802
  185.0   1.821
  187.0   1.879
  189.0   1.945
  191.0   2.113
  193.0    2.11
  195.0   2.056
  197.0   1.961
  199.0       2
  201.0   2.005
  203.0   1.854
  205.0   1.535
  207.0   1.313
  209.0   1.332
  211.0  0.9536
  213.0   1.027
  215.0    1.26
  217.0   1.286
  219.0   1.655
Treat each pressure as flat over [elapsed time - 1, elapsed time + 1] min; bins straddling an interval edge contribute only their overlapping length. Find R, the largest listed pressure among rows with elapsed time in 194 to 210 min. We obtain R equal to 2.056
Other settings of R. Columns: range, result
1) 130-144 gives 2.149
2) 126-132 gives 1.882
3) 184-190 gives 1.945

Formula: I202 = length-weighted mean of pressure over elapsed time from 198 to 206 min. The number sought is 1.85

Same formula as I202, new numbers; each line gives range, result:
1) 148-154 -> 2.11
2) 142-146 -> 1.94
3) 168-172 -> 1.87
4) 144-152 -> 2.05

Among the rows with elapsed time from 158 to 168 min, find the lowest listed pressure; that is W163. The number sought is 1.747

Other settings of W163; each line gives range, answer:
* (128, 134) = 1.718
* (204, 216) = 0.9536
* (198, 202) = 2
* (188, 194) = 1.945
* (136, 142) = 1.785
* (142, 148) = 1.853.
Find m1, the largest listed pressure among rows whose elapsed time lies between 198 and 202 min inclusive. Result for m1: 2.005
